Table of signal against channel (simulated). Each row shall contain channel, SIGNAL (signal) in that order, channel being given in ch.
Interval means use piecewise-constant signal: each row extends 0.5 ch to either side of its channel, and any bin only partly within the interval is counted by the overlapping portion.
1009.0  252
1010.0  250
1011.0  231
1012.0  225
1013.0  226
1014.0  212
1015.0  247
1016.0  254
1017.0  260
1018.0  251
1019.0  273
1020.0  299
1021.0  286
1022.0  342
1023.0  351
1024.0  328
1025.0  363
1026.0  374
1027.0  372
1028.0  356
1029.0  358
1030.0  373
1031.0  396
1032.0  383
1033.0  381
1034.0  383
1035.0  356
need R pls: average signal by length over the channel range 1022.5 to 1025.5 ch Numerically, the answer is 347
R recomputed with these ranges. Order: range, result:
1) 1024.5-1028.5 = 366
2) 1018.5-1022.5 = 300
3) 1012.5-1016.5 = 235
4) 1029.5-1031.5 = 384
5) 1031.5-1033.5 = 382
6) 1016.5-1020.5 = 271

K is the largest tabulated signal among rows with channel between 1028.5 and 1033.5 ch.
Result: 396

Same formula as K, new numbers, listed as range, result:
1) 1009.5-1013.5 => 250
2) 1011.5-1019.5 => 273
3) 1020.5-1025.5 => 363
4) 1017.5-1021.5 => 299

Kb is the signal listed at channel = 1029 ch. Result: 358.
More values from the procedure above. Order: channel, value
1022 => 342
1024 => 328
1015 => 247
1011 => 231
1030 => 373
